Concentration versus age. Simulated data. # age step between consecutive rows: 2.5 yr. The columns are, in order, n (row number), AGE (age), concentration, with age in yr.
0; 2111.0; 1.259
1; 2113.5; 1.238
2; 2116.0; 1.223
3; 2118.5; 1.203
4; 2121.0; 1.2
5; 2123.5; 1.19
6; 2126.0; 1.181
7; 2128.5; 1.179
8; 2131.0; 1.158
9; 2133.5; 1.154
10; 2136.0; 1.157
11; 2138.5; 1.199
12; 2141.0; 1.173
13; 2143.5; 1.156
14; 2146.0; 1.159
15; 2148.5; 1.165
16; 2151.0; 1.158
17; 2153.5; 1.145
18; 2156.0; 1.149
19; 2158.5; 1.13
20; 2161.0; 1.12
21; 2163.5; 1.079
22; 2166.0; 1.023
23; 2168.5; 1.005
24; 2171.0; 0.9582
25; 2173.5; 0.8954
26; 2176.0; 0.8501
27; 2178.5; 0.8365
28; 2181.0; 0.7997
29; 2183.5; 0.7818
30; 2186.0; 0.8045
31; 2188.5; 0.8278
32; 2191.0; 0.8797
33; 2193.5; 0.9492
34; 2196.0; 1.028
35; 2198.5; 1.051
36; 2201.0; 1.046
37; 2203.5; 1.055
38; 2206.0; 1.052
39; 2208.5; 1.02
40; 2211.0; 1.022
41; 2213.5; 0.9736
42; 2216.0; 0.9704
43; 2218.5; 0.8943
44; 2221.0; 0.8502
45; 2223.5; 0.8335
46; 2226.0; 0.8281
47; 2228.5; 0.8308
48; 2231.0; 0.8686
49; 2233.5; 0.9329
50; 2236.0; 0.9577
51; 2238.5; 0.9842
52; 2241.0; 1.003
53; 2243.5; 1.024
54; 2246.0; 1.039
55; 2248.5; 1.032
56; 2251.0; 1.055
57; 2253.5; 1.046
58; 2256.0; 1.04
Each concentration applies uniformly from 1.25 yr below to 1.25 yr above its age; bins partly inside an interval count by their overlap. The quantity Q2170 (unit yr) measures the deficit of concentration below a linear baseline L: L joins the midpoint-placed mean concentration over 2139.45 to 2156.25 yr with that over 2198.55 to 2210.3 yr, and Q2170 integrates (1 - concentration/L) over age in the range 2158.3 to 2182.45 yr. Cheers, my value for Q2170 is 3.3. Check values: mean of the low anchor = 1.16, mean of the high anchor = 1.04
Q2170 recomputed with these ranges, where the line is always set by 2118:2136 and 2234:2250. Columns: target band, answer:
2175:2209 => 4.80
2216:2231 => 2.51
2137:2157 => -0.27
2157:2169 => 0.50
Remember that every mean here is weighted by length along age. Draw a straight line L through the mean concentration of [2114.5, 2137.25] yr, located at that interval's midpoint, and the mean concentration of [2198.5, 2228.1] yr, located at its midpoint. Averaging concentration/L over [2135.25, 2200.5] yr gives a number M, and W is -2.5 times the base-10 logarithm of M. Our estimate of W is 0.06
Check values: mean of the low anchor 1.18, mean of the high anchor 0.959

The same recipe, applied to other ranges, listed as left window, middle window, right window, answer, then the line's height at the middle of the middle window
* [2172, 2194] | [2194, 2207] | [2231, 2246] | -0.174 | 0.886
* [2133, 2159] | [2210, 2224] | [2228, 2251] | 0.102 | 1.02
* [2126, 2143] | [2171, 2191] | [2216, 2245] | 0.239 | 1.05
